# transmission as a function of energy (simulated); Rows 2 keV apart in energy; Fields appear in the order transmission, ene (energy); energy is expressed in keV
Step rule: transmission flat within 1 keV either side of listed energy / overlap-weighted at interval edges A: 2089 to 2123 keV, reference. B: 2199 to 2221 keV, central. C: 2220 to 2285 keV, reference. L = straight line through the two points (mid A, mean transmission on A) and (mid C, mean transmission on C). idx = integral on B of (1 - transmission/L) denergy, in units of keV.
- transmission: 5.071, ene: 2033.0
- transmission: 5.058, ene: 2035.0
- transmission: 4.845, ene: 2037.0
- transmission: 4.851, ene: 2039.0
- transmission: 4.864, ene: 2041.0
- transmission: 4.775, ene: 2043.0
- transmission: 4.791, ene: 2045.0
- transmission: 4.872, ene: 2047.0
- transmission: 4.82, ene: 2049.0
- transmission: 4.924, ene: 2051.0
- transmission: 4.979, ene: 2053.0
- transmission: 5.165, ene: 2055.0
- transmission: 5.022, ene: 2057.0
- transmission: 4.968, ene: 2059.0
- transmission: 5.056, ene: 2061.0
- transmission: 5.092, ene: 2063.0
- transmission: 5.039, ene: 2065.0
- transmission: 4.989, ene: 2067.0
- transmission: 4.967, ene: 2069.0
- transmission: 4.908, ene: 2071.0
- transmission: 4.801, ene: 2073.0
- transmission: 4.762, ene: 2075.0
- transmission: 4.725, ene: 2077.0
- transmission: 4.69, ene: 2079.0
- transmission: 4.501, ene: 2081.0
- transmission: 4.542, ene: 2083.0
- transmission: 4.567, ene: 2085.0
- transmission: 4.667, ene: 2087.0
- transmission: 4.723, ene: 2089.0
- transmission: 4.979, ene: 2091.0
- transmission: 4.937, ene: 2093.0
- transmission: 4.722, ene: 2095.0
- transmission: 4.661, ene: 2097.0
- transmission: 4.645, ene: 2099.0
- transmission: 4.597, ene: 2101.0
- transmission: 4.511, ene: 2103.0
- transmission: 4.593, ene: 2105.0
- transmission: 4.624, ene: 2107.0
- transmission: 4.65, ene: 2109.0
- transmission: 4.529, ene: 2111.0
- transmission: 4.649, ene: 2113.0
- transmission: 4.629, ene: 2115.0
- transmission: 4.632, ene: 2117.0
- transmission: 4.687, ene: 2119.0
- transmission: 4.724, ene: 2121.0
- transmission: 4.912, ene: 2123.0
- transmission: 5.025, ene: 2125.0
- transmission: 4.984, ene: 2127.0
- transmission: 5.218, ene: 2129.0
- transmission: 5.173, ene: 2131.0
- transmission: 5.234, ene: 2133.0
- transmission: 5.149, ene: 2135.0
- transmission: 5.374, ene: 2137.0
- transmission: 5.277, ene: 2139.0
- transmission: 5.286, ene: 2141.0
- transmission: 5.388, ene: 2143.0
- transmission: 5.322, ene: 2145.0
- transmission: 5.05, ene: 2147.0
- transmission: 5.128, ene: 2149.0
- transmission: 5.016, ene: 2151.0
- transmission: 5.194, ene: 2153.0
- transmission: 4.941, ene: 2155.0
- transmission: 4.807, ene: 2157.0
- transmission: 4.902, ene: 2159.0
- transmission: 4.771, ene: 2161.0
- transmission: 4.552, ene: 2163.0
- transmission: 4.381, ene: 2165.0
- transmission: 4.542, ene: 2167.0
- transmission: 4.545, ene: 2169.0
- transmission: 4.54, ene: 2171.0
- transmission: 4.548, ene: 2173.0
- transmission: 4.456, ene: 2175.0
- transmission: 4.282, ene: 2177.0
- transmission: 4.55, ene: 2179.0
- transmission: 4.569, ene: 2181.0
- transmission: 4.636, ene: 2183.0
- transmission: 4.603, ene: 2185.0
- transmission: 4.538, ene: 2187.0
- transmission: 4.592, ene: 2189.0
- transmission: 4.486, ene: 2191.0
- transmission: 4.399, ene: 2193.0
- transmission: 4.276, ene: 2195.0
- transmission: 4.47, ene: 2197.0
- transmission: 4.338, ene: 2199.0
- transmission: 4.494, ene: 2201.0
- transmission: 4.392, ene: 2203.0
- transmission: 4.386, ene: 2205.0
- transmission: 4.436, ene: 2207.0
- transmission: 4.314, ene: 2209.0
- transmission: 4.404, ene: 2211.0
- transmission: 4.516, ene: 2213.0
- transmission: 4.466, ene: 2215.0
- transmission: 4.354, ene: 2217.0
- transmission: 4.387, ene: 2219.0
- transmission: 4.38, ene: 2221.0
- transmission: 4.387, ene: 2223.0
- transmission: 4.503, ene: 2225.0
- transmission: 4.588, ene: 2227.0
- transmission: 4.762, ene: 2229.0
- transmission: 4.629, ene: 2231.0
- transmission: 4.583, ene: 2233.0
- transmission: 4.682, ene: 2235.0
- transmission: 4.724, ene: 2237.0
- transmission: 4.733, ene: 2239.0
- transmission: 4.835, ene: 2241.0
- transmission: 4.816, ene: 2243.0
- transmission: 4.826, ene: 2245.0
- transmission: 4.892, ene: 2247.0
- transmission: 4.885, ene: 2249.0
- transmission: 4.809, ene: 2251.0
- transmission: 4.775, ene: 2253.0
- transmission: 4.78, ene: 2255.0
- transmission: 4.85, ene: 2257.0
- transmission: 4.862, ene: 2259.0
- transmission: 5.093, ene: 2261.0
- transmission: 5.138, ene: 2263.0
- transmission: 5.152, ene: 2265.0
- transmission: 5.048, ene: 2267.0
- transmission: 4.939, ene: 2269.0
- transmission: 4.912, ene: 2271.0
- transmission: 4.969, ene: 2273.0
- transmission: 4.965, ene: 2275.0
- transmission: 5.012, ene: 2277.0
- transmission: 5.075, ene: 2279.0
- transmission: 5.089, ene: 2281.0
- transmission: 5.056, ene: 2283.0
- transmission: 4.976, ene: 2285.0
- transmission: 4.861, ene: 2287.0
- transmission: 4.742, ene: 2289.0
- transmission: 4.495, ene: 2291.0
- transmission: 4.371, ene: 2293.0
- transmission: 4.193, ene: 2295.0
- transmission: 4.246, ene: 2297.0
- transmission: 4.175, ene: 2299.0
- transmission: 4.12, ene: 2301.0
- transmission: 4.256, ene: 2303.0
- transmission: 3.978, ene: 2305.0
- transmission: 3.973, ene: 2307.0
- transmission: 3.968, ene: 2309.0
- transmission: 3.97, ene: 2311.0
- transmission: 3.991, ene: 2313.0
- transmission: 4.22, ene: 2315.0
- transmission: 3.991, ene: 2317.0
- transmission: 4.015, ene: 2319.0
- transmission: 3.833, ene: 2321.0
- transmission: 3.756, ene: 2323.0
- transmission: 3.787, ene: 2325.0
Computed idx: 1.8 keV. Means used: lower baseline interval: 4.68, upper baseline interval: 4.84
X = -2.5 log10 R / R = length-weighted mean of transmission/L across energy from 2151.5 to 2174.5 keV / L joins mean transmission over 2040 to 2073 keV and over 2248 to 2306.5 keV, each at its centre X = 0.03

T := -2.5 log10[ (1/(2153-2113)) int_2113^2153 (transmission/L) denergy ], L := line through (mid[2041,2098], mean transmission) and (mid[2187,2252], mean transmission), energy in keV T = -0.07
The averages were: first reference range 4.84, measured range 5.06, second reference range 4.55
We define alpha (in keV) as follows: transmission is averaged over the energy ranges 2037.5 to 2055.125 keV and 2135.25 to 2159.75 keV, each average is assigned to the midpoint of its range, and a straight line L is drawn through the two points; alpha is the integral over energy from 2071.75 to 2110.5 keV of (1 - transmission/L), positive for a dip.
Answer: 2.46 keV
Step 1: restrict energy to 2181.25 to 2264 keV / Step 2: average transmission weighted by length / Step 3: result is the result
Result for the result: 4.61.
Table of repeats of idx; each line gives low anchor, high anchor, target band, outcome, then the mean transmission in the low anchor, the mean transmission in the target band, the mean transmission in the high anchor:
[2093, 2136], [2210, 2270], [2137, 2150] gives -1.3 keV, 4.79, 5.25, 4.73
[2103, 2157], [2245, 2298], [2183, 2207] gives 2.2 keV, 4.96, 4.46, 4.85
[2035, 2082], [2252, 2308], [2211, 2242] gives 1.3 keV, 4.89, 4.56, 4.72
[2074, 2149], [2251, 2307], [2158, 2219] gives 3.9 keV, 4.85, 4.49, 4.73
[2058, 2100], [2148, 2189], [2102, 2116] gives 0.5 keV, 4.81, 4.6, 4.67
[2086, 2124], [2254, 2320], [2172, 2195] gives 0.7 keV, 4.69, 4.5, 4.59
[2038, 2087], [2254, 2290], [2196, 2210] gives 1.5 keV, 4.86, 4.4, 4.97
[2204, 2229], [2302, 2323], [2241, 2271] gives -4.6 keV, 4.44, 4.92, 4.01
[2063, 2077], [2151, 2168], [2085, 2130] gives 1.1 keV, 4.91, 4.74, 4.78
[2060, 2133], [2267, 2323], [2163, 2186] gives 0.7 keV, 4.79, 4.52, 4.46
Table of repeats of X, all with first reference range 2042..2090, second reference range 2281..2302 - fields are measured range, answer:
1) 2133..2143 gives -0.11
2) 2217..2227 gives 0.05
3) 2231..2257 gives -0.04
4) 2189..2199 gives 0.06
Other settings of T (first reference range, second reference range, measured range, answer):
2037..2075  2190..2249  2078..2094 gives 0.036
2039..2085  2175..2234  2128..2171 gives -0.084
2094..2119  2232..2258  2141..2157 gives -0.103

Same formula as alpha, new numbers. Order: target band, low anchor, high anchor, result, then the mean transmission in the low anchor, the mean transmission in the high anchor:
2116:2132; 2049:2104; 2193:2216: -0.9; 4.82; 4.41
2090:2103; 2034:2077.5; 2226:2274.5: 0.4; 4.92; 4.85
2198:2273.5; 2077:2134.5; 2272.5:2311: -1.4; 4.75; 4.53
